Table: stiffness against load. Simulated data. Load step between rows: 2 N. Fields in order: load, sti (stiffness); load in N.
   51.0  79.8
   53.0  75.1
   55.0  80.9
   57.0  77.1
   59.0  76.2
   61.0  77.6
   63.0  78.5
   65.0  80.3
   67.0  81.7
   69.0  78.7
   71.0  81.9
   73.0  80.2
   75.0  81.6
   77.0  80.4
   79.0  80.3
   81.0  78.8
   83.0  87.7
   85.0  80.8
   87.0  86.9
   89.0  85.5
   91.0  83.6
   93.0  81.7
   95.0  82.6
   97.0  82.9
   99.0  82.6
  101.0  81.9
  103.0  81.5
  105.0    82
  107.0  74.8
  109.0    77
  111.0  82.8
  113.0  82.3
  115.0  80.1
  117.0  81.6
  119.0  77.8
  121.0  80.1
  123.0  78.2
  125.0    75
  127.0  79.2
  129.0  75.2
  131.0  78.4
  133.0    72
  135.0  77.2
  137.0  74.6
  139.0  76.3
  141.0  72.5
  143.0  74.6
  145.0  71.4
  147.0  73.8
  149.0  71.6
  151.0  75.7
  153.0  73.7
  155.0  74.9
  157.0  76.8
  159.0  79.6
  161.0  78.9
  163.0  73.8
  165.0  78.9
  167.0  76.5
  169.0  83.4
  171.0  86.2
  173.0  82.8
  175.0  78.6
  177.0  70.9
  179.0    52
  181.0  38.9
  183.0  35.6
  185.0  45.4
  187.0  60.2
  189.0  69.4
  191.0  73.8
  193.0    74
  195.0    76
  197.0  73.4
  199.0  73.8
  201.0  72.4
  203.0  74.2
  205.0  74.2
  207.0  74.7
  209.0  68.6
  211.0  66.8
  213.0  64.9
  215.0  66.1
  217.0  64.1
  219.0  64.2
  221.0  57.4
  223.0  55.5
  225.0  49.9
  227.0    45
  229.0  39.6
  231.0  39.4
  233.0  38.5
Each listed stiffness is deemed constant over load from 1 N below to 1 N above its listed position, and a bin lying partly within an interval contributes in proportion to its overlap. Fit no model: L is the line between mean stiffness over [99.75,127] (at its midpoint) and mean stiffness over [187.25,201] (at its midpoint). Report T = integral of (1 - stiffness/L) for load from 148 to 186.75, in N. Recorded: 2.6 N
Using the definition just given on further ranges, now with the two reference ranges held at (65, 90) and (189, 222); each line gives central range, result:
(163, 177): -1.3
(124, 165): 0.2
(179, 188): 3.3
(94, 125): -0.6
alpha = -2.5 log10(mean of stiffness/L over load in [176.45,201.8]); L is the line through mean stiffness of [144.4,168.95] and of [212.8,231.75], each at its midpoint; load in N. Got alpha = 0.04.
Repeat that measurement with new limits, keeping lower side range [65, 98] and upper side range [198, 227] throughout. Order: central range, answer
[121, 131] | -0.01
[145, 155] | 0.00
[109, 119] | -0.04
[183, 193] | 0.13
